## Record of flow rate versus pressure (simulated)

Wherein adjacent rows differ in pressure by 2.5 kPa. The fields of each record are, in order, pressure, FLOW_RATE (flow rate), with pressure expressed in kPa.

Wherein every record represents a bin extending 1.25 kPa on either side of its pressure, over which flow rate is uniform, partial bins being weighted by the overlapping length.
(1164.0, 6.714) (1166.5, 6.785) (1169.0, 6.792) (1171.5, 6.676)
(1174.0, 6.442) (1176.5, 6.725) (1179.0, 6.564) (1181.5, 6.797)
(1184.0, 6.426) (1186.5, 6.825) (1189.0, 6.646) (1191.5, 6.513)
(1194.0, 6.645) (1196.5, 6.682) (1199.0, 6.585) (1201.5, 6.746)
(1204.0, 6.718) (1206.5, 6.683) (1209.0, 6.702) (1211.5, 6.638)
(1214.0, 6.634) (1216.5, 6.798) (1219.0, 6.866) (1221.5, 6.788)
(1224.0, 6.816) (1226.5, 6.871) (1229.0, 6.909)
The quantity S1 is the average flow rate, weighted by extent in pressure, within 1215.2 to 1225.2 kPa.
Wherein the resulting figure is 6.82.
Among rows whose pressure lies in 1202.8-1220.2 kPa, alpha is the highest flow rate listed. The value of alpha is 6.866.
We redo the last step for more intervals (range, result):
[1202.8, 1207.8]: 6.718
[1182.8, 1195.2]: 6.825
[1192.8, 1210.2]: 6.746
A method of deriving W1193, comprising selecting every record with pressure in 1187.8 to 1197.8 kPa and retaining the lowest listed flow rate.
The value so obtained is 6.513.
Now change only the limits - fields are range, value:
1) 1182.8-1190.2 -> 6.426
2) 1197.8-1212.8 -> 6.585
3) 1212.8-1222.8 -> 6.634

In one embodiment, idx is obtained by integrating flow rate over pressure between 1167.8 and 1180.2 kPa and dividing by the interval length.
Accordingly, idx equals 6.64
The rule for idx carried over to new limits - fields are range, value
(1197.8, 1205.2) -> 6.68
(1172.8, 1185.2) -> 6.59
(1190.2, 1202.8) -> 6.63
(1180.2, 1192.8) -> 6.64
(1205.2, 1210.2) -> 6.69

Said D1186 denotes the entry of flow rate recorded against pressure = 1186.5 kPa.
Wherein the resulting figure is 6.825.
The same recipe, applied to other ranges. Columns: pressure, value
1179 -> 6.564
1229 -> 6.909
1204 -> 6.718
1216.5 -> 6.798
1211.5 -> 6.638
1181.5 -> 6.797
